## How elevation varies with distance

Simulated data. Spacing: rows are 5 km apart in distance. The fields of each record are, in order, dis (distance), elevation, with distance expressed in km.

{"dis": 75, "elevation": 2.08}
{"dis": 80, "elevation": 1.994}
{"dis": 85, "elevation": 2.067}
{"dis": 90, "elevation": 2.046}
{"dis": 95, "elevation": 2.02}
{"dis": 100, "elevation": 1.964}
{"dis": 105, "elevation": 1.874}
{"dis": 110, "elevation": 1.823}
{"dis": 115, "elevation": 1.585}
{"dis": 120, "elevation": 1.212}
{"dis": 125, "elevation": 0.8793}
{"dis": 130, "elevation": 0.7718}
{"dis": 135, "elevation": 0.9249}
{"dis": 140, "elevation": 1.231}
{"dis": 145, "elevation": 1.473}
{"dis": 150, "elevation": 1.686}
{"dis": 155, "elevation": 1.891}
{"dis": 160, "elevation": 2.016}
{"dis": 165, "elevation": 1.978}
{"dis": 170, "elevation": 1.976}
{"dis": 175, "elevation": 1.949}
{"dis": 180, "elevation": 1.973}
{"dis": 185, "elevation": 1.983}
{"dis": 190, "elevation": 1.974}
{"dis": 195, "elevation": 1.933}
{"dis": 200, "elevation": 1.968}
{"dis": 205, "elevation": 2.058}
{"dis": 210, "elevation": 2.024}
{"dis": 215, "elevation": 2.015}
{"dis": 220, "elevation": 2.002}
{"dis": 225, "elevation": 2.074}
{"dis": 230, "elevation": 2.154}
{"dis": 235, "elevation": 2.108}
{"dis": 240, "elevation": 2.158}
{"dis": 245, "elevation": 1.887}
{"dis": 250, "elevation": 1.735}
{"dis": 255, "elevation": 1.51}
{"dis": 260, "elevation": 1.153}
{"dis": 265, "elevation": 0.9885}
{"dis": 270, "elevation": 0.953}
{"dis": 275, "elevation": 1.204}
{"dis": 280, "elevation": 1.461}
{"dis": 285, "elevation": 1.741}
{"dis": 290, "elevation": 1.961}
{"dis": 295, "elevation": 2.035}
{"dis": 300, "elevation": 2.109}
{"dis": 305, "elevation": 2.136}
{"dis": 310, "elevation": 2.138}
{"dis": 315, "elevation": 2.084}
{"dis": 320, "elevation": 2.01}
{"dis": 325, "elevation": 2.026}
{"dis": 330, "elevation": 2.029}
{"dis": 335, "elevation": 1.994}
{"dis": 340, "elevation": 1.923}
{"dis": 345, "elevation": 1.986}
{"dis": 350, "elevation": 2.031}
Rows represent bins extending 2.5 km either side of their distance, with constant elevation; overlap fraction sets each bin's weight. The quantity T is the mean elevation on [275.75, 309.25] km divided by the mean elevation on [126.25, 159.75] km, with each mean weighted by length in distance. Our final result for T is 1.39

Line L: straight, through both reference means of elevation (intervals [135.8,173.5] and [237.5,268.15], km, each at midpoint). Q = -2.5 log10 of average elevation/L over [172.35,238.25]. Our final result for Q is -0.229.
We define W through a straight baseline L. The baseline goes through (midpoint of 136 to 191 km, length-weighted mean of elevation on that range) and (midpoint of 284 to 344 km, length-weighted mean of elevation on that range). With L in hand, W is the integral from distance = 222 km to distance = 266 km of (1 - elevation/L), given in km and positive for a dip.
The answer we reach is 3.1 km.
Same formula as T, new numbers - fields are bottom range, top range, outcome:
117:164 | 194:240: 1.50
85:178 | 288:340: 1.25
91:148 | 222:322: 1.23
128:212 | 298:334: 1.18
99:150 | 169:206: 1.44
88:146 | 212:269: 1.20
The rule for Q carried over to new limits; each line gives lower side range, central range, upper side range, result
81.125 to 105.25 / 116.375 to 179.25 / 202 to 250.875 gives 0.31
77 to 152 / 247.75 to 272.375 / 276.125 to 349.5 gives 0.42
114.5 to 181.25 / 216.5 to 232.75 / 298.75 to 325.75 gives -0.16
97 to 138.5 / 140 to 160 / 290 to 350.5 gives -0.12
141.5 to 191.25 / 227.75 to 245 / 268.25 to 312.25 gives -0.16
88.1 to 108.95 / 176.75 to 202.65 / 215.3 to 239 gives 0.04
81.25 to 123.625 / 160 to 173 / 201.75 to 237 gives -0.02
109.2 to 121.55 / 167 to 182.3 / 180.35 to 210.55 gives -0.06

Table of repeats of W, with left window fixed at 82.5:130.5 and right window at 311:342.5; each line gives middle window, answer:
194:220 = -2.6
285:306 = -0.5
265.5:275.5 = 4.6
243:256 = 1.1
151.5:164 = -1.4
